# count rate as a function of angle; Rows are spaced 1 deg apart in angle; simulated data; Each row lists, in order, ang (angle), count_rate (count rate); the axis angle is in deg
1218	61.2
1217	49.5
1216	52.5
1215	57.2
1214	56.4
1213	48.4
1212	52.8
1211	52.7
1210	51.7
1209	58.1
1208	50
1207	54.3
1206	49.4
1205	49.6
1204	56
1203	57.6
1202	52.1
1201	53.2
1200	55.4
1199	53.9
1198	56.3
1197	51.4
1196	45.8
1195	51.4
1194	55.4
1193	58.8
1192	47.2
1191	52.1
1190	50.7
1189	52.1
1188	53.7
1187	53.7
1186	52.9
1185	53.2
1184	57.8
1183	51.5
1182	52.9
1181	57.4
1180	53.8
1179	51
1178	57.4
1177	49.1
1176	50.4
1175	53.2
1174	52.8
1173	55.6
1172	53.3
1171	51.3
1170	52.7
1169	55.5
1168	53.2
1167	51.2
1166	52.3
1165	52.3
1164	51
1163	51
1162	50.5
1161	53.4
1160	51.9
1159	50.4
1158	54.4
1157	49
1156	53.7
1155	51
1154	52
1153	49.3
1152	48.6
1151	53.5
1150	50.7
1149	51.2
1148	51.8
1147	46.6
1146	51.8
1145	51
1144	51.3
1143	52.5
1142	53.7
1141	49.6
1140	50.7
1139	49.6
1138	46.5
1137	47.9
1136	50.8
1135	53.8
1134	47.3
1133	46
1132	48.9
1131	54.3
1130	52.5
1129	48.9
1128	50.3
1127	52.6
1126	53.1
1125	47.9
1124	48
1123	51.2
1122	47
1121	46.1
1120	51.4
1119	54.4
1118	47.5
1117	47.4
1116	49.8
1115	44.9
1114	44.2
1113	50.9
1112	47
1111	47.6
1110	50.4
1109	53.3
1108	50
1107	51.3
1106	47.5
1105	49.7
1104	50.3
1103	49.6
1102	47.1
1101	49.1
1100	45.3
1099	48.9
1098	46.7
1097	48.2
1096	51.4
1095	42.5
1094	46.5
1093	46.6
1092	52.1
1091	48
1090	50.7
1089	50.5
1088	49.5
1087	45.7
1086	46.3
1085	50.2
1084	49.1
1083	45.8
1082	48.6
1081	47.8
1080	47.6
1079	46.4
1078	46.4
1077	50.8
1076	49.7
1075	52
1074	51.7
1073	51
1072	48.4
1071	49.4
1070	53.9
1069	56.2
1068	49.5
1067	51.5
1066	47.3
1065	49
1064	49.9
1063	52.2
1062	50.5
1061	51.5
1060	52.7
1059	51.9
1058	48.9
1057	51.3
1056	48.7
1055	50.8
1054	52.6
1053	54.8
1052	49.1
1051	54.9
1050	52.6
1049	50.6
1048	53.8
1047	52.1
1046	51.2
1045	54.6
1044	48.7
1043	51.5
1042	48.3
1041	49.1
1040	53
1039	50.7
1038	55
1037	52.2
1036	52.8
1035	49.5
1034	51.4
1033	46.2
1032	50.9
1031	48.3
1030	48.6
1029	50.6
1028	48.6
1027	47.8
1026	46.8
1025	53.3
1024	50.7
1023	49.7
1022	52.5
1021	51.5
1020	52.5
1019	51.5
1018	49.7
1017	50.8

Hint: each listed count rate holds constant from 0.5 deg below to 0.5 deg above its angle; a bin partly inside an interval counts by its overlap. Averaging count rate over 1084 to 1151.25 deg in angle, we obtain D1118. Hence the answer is 49.4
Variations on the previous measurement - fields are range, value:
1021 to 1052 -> 50.8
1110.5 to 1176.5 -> 50.6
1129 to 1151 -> 50.4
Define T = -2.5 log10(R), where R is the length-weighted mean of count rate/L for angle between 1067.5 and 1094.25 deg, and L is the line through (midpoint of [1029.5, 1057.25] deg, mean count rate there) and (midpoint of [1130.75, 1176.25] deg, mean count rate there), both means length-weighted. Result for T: 0.041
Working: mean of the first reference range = 51.2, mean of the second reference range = 51.3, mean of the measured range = 49.3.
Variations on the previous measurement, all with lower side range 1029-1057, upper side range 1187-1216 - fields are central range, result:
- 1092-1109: 0.074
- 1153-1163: 0.018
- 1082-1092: 0.066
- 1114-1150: 0.049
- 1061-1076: 0.013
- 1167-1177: -0.003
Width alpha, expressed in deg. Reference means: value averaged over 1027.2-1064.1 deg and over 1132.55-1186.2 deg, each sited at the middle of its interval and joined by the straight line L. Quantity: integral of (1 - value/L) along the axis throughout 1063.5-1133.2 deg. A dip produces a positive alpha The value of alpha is 3.0 deg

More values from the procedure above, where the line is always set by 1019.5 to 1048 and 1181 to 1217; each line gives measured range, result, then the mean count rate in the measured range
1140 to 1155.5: 0.41 deg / 51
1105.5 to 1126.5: 1.14 deg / 49.1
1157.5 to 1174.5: 0.03 deg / 52.5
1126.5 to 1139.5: 0.55 deg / 50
